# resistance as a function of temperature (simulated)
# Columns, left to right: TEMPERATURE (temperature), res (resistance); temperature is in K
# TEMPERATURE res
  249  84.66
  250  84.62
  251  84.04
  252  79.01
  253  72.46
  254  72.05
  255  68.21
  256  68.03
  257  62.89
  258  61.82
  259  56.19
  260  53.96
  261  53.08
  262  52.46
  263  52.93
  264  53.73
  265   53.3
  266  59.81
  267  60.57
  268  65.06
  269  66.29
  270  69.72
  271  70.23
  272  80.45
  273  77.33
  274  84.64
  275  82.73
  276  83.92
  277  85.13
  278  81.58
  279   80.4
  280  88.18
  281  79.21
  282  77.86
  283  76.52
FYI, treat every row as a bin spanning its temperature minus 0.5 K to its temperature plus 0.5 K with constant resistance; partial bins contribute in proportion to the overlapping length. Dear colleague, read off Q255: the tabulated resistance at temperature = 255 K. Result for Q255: 68.21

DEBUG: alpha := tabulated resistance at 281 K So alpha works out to 79.21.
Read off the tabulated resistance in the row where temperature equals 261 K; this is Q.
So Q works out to 53.08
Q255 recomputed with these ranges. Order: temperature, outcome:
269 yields 66.29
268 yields 65.06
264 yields 53.73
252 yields 79.01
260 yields 53.96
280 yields 88.18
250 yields 84.62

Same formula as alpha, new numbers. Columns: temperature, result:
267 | 60.57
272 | 80.45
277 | 85.13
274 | 84.64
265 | 53.3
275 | 82.73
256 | 68.03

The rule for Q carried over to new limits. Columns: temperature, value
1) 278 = 81.58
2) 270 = 69.72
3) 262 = 52.46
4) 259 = 56.19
